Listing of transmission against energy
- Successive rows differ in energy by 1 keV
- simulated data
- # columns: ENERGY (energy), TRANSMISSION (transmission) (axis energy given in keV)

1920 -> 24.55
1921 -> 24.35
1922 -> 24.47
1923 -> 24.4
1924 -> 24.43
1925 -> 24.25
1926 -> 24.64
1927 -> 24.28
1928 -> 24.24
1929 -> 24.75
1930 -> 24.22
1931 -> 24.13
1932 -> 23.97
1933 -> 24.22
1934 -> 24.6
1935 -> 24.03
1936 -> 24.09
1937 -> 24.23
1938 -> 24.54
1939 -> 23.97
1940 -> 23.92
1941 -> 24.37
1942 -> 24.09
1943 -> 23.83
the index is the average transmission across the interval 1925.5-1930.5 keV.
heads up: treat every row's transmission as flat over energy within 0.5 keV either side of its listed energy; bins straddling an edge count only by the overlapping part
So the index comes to 24.4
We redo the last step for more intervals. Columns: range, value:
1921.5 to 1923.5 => 24.4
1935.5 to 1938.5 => 24.3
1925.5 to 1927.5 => 24.5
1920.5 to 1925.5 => 24.4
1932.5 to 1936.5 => 24.2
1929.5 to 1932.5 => 24.1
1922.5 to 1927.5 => 24.4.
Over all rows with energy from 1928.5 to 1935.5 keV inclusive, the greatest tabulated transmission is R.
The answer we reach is 24.75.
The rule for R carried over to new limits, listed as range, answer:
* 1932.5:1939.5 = 24.6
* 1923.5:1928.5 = 24.64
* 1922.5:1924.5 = 24.43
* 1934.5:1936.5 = 24.09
